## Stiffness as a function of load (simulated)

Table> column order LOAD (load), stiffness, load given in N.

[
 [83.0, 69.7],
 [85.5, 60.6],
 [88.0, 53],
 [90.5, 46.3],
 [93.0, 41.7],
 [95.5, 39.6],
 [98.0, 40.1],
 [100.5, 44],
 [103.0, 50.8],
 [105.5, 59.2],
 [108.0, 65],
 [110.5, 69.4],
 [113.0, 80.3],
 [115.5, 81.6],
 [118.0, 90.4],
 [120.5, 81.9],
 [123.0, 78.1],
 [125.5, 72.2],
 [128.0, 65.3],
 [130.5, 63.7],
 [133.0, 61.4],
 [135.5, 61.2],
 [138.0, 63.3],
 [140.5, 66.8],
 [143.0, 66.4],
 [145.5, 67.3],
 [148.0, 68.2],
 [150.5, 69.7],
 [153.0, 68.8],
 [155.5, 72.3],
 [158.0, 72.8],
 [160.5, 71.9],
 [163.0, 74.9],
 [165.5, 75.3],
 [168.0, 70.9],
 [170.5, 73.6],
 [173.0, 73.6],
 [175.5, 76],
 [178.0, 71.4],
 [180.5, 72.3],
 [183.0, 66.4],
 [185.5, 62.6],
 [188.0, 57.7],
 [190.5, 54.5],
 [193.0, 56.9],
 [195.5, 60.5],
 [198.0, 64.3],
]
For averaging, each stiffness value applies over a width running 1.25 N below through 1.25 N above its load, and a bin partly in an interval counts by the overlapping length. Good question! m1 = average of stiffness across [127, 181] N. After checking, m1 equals 69.4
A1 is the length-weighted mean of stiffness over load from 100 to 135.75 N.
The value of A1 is 69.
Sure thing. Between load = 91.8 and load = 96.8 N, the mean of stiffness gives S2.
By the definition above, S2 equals 40.6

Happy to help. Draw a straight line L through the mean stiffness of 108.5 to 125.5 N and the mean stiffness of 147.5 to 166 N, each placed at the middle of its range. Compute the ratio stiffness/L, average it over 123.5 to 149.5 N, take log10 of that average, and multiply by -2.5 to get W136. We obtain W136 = 0.15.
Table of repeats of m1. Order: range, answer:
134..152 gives 66.1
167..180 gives 73.1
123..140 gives 65.6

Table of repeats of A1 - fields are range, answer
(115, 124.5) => 82.8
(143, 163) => 70.2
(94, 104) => 43.4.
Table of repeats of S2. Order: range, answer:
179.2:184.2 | 69.4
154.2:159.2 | 72.5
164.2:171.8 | 73.3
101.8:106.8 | 55.1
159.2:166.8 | 74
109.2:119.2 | 80.3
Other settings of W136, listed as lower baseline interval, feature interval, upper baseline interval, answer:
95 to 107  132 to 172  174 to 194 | -0.19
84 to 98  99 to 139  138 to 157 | -0.17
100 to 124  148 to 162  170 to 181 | 0.03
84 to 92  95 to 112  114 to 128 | 0.23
